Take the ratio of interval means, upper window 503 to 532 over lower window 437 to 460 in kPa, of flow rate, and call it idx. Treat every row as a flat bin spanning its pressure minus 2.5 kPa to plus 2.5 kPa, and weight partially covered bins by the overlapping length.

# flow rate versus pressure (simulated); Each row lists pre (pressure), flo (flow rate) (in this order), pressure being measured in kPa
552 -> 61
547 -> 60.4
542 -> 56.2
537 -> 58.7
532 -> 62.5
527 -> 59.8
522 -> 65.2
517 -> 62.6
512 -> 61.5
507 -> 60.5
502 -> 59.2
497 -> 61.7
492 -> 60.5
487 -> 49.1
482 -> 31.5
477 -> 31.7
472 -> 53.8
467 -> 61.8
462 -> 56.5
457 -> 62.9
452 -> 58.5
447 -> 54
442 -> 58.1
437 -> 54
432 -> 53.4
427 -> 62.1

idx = 1.07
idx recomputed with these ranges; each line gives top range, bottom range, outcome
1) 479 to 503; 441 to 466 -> 0.89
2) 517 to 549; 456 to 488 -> 1.24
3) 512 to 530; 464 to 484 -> 1.38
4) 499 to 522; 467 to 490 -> 1.39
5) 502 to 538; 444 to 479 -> 1.13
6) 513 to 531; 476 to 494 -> 1.43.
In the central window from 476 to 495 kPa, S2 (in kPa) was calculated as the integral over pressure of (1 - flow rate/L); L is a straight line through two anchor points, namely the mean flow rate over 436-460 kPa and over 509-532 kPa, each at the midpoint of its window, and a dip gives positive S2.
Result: 4.9 kPa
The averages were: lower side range 57.7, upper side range 62.3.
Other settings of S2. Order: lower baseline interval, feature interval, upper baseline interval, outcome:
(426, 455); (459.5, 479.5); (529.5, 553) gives 2.2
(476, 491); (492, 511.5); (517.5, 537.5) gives -4.6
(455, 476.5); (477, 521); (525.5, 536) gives 3.0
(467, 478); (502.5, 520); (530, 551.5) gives -2.1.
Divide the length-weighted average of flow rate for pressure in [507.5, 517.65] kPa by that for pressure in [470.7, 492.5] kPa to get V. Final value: 1.42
